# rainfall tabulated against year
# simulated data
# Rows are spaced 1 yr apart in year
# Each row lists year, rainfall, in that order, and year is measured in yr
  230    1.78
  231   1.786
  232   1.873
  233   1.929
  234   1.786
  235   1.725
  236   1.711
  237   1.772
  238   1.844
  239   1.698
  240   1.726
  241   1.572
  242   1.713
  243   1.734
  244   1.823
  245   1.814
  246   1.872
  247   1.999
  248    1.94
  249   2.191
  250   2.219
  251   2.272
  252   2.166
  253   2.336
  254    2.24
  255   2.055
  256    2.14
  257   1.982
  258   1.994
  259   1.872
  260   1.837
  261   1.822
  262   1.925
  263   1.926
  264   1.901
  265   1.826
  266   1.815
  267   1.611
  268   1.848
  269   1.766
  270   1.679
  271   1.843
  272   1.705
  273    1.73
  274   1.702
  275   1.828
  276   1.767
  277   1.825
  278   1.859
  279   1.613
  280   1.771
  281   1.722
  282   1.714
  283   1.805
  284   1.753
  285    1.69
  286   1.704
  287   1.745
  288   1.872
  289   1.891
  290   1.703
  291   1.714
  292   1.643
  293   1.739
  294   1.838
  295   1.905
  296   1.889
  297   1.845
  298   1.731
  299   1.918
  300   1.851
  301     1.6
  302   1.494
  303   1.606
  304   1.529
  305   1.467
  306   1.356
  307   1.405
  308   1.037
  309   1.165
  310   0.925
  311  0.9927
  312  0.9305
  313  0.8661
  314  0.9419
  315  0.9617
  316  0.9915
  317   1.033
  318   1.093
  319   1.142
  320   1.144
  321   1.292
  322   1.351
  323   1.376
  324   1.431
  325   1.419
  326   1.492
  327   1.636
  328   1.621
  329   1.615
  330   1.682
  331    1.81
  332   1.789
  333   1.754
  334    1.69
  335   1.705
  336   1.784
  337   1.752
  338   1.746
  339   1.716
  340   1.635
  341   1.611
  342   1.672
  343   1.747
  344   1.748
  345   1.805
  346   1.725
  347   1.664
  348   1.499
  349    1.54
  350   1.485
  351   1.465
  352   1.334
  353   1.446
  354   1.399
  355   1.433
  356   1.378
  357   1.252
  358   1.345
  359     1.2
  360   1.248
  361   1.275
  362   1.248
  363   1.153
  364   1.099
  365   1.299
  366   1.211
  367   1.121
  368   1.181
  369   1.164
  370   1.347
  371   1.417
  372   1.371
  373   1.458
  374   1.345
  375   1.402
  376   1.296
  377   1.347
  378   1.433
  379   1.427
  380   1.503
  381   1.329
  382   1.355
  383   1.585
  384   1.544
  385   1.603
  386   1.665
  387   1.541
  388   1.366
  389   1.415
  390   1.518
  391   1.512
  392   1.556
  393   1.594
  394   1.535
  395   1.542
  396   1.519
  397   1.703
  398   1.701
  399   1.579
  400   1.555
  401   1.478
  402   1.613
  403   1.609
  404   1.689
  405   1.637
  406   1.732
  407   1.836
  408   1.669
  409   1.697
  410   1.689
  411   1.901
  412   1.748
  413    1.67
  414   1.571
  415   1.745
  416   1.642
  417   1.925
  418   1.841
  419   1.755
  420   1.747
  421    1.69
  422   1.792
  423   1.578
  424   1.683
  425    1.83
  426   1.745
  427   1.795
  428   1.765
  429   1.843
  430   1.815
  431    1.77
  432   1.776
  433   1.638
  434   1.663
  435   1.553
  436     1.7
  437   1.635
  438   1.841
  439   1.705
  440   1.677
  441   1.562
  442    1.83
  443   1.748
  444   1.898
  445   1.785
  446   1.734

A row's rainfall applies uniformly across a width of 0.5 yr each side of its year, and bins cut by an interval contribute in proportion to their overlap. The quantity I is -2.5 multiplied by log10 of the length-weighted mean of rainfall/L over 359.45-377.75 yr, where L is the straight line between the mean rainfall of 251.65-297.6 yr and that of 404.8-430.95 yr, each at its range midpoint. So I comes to 0.36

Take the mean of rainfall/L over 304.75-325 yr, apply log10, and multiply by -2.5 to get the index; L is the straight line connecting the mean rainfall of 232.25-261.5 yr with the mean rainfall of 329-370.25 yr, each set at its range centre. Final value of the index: 0.39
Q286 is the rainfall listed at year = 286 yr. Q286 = 1.704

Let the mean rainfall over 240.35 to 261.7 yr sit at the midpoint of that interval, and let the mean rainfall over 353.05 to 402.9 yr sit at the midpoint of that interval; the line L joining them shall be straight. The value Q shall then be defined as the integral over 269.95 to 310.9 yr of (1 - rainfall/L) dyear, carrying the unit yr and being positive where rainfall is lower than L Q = 3.2 yr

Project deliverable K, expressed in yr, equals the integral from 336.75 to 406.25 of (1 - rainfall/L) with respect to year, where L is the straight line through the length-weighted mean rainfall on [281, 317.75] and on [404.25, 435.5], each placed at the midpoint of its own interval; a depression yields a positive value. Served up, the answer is 7.0 yr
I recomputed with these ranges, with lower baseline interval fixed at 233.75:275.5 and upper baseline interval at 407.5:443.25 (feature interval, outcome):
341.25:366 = 0.243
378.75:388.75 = 0.183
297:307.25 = 0.142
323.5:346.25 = 0.082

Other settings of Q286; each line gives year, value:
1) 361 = 1.275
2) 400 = 1.555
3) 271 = 1.843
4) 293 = 1.739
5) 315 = 0.9617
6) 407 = 1.836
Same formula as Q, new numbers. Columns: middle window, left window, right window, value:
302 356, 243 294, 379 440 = 10.0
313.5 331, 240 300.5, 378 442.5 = 4.5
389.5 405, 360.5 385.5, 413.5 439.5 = -0.7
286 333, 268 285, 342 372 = 4.0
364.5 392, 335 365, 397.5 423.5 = 3.3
